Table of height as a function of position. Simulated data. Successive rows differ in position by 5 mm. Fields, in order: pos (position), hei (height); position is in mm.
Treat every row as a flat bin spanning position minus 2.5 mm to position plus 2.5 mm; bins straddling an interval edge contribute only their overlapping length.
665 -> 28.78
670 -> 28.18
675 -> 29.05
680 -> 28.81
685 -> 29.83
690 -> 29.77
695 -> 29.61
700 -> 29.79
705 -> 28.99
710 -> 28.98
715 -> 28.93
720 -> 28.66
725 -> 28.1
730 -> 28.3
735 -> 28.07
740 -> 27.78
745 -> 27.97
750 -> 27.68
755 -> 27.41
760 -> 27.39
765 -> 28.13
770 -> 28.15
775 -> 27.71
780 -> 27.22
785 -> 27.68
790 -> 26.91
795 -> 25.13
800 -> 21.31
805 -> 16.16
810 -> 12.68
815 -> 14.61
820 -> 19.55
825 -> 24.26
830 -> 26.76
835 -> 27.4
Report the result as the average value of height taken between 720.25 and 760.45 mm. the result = 27.9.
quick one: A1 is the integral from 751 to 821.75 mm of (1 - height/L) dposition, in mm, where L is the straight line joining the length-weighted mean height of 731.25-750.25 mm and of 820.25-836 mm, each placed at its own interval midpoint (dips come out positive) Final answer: 7.58 mm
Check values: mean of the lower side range 27.9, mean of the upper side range 25.1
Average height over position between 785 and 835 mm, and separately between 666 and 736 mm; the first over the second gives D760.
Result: 0.74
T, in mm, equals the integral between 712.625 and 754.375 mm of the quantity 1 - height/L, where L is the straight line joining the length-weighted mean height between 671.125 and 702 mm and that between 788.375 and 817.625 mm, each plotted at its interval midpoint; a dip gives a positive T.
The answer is -4.7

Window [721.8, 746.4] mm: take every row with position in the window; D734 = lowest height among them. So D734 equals 27.78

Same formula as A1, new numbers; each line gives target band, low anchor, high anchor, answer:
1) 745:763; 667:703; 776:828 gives -2.0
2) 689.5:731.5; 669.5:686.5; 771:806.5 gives -1.8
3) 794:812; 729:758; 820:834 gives 5.0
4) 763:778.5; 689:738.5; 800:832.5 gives -3.0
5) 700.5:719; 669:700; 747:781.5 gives -0.2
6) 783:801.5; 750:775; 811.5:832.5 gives -0.8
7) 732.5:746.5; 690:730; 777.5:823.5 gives -0.8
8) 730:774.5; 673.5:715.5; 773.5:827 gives -4.5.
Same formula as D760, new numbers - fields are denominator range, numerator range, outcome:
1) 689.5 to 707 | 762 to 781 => 0.94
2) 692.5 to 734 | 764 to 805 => 0.89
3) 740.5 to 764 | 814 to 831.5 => 0.78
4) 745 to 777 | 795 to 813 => 0.64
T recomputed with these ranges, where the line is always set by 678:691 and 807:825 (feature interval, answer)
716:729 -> -1.3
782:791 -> -3.5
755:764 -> -2.1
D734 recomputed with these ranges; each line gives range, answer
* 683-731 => 28.1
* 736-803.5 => 21.31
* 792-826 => 12.68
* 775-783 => 27.22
